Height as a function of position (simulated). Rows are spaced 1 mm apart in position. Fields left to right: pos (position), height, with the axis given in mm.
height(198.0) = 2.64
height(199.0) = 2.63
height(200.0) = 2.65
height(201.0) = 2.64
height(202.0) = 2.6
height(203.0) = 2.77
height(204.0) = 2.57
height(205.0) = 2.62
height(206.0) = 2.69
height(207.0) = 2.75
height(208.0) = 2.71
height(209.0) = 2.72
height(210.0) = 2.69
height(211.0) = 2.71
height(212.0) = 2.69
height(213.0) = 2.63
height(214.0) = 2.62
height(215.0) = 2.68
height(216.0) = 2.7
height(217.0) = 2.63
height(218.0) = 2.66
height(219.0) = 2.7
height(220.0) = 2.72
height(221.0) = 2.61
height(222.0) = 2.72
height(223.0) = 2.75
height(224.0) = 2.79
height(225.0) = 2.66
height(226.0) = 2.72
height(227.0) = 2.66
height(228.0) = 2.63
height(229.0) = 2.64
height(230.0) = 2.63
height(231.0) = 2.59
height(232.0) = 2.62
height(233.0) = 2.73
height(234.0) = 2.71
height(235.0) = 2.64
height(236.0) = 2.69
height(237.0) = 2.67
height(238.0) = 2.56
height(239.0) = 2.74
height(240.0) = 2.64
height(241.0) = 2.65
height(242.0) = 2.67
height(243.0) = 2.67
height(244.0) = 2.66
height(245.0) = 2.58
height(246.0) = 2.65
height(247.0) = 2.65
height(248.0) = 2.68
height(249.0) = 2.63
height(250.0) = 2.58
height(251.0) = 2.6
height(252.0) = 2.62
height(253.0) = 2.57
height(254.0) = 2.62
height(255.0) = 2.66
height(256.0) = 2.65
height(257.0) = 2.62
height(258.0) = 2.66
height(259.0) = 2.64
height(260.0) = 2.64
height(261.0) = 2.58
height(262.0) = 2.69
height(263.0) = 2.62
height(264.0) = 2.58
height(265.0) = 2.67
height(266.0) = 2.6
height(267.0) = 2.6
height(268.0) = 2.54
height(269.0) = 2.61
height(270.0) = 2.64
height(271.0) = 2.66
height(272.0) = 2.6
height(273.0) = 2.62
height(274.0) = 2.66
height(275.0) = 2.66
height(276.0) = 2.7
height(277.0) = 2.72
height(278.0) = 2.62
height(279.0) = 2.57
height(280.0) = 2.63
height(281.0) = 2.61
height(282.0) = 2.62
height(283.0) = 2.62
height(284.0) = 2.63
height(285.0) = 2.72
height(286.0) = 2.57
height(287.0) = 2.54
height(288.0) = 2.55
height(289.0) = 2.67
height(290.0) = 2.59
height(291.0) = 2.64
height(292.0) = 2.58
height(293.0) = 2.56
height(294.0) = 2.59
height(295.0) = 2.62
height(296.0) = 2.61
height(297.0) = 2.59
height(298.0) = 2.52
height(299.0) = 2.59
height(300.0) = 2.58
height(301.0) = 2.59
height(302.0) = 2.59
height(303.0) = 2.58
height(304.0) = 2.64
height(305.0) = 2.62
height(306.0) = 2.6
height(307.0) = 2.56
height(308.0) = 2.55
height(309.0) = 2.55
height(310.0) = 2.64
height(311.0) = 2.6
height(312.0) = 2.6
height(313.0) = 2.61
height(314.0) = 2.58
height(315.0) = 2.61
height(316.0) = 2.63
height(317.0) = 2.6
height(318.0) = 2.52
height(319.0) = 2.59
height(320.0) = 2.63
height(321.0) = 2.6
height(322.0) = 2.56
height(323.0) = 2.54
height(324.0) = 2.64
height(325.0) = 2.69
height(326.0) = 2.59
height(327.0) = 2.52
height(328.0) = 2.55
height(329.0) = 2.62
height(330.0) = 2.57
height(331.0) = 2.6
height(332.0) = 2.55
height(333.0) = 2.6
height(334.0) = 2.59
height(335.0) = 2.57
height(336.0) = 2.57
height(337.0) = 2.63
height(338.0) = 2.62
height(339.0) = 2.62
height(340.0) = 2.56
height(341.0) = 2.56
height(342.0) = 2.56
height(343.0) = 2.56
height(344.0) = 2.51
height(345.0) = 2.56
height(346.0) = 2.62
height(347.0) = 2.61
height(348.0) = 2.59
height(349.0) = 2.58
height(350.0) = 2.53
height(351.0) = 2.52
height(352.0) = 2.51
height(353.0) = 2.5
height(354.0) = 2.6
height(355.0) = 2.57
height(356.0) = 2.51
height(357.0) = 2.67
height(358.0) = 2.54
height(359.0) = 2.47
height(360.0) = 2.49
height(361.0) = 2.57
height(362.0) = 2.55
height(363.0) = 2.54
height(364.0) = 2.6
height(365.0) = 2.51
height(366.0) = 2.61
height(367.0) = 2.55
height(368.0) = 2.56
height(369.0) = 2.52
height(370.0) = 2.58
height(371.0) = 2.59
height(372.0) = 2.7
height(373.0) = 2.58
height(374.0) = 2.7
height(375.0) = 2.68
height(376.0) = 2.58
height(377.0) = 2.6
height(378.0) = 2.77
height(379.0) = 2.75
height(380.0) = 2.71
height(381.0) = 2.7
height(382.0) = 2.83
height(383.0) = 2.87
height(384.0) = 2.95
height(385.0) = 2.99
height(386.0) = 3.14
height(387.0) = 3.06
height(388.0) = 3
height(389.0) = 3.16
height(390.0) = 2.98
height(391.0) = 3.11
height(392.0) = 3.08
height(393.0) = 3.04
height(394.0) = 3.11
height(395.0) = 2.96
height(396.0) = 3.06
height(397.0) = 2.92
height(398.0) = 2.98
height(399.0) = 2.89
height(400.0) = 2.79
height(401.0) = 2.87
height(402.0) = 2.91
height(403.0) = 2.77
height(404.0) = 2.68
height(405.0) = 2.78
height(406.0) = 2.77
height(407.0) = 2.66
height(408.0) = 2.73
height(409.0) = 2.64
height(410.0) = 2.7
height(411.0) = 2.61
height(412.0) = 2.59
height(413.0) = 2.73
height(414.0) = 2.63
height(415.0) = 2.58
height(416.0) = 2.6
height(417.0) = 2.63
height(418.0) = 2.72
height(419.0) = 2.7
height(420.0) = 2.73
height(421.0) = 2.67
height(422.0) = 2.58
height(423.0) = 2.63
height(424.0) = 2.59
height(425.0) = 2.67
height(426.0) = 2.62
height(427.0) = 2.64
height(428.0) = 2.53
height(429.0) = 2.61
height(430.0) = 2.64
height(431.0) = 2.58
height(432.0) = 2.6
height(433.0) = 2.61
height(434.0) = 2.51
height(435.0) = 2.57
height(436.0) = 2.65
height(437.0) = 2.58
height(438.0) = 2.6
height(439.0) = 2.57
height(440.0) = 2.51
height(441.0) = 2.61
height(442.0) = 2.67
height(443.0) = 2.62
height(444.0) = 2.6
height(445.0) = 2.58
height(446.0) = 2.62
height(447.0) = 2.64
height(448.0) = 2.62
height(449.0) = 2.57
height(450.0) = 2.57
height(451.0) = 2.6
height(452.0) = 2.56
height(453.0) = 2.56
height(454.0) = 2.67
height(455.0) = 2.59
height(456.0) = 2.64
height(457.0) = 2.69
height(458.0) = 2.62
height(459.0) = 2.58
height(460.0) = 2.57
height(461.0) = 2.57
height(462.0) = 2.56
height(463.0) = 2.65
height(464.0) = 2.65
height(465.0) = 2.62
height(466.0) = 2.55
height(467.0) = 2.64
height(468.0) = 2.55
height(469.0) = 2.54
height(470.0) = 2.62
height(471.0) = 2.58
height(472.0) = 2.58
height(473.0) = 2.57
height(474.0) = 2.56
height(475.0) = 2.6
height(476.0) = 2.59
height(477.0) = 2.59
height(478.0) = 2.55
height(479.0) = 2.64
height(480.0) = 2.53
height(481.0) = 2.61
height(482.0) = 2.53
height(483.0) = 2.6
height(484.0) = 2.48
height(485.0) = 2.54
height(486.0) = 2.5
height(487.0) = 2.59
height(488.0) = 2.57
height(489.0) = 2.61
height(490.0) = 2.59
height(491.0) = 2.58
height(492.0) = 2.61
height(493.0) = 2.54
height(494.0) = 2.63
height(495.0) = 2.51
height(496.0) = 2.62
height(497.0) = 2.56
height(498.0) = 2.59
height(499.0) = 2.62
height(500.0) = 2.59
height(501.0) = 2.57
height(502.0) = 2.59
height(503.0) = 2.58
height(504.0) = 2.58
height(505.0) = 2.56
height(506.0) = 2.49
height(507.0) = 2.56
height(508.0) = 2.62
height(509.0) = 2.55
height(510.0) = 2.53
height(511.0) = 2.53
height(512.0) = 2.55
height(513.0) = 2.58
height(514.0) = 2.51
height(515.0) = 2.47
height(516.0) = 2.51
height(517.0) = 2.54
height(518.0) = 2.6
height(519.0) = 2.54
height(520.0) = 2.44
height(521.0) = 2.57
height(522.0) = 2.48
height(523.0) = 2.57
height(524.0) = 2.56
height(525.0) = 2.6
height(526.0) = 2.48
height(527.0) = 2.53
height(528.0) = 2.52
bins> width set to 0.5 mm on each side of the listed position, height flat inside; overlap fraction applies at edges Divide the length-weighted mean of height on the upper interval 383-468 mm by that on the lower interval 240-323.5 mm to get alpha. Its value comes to 1.04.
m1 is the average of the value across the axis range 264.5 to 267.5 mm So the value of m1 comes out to 2.62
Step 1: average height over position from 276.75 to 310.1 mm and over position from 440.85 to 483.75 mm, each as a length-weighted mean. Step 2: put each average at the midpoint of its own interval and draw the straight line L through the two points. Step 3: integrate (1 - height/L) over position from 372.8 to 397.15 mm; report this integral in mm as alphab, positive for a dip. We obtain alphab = -2.8 mm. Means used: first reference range 2.6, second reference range 2.6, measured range 2.9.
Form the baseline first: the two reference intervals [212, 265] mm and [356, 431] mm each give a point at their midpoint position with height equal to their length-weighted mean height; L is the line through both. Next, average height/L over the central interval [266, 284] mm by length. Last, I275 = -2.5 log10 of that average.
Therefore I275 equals 0.018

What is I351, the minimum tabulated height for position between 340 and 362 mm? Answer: 2.47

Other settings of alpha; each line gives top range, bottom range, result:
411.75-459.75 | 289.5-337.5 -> 1.01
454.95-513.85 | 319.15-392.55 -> 0.97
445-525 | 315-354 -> 1.00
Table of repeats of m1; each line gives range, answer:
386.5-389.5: 3.07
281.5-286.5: 2.63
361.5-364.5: 2.56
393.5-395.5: 3.04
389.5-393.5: 3.05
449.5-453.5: 2.57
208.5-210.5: 2.71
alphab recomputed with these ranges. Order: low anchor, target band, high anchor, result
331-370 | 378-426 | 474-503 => -4.5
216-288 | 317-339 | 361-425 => 0.9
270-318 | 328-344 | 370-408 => 0.8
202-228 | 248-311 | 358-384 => 1.1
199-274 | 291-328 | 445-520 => 0.5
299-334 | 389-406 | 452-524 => -2.3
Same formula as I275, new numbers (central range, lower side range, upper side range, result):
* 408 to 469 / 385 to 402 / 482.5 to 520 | 0.08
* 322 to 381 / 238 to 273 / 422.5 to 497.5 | 0.01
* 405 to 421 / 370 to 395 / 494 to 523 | 0.04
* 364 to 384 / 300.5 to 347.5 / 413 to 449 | -0.02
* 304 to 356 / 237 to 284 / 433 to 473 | 0.02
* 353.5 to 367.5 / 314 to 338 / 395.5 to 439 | 0.03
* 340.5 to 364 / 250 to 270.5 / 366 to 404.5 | 0.09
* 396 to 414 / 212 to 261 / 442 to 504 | -0.07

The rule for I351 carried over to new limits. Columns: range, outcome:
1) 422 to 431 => 2.53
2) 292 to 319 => 2.52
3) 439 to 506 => 2.48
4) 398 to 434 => 2.51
